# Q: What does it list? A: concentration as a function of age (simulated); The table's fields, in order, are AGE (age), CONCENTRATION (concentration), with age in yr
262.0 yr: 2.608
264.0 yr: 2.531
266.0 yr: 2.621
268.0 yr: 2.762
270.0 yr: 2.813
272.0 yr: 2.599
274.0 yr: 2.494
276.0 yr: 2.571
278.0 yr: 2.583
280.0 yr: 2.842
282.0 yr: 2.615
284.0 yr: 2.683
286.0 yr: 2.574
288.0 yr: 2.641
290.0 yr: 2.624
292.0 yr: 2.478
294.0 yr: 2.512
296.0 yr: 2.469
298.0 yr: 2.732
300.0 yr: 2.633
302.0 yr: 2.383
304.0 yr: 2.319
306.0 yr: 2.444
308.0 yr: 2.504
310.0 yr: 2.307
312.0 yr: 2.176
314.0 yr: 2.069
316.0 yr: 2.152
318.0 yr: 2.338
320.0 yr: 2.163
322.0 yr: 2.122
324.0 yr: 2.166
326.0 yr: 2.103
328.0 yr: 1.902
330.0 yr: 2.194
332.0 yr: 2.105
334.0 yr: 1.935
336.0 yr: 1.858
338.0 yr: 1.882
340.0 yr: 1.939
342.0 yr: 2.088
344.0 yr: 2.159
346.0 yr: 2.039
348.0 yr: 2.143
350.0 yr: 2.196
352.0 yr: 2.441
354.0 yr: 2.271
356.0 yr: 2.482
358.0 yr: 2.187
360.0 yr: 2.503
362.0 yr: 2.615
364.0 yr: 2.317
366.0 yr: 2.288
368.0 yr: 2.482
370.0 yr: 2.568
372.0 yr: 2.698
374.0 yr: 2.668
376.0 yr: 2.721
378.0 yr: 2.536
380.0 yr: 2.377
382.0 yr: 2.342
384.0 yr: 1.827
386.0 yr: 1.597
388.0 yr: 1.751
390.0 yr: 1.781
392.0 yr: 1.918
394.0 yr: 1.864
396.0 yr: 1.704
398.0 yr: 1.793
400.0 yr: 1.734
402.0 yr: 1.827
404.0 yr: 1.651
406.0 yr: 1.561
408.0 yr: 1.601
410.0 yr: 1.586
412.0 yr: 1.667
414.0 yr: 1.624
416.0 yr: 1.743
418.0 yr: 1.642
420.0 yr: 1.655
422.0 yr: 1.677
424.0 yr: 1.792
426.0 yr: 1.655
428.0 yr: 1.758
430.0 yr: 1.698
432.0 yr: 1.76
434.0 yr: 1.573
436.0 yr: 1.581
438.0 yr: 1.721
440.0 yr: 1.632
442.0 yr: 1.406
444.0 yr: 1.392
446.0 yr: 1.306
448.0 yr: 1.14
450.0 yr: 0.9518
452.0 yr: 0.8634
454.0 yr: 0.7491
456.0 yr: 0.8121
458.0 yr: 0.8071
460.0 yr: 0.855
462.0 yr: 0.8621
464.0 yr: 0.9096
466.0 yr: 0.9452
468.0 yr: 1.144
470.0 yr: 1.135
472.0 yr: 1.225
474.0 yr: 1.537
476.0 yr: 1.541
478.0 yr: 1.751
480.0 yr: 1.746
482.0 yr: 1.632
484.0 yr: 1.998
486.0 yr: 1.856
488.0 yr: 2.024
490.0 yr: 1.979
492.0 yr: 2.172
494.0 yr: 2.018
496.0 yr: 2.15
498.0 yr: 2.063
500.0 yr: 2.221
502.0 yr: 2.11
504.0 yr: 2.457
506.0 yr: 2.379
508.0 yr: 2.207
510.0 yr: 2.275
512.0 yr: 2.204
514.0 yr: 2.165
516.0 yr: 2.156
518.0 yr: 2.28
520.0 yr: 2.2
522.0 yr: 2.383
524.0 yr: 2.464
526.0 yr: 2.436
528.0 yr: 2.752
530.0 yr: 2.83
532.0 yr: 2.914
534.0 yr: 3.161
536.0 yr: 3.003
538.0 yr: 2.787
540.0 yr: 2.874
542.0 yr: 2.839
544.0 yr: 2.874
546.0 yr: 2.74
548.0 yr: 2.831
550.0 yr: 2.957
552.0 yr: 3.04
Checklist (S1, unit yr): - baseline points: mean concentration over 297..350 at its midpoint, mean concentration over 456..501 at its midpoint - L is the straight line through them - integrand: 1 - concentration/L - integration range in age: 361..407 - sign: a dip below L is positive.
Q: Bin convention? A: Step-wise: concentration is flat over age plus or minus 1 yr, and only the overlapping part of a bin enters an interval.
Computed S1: -3.9 yr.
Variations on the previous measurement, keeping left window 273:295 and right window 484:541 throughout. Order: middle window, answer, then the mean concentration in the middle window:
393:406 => 3.9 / 1.75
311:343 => 6.0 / 2.07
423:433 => 2.9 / 1.73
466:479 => 5.7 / 1.35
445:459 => 8.5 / 0.947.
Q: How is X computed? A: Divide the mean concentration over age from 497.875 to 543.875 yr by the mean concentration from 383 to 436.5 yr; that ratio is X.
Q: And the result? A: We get 1.47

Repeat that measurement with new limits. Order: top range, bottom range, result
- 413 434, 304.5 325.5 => 0.76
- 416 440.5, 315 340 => 0.81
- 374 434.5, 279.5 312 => 0.72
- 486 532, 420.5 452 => 1.50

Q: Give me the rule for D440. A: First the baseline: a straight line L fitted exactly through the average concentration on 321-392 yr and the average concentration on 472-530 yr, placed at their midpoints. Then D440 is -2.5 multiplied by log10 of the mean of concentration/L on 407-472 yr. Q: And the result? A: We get 0.50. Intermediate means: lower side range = 2.2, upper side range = 2.11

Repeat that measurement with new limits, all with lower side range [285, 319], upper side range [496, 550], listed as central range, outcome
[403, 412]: 0.469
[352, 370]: 0.023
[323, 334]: 0.175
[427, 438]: 0.427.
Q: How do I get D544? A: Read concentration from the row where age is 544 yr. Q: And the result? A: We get 2.874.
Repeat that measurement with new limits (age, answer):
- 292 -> 2.478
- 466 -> 0.9452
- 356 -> 2.482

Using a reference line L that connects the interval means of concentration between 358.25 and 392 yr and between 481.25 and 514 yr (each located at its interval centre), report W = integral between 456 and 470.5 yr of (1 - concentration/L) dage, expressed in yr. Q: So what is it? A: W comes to 8.2 yr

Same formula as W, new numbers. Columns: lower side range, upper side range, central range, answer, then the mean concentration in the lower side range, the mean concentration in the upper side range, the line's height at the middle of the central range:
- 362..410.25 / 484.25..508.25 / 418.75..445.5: 5.9 yr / 2.07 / 2.13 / 2.09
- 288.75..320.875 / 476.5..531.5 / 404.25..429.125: 6.7 yr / 2.4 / 2.18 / 2.28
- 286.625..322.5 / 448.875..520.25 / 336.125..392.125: -2.3 yr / 2.4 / 1.67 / 2.16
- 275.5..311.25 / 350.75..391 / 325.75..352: 3.9 yr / 2.55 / 2.32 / 2.42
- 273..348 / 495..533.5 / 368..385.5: -0.8 yr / 2.32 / 2.36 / 2.33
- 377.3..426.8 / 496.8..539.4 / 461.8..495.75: 9.9 yr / 1.79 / 2.45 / 2.23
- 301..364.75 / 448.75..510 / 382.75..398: 1.3 yr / 2.2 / 1.58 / 1.96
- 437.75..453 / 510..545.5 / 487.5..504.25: -0.3 yr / 1.28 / 2.6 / 2.09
